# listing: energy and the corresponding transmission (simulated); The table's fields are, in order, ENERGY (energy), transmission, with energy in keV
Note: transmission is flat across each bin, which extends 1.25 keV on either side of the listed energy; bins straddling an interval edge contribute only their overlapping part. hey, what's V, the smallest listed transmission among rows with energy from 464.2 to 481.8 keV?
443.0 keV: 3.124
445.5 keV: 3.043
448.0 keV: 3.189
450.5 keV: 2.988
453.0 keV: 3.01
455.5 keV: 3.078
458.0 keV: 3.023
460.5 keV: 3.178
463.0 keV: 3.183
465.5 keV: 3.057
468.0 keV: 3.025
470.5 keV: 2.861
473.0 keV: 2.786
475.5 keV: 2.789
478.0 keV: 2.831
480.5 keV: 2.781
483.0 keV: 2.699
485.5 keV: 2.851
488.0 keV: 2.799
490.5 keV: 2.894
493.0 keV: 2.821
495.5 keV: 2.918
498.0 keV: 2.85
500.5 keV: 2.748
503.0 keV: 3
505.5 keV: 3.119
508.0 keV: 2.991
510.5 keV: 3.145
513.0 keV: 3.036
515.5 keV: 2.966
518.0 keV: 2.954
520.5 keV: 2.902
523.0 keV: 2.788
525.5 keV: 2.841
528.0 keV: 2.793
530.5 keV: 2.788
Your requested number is 2.781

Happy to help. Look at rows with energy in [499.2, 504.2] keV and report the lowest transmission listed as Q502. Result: 2.748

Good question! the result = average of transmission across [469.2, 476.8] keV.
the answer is 2.81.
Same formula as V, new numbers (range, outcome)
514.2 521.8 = 2.902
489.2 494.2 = 2.821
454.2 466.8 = 3.023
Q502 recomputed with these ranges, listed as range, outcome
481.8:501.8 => 2.699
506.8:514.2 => 2.991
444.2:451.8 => 2.988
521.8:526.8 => 2.788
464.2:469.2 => 3.025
